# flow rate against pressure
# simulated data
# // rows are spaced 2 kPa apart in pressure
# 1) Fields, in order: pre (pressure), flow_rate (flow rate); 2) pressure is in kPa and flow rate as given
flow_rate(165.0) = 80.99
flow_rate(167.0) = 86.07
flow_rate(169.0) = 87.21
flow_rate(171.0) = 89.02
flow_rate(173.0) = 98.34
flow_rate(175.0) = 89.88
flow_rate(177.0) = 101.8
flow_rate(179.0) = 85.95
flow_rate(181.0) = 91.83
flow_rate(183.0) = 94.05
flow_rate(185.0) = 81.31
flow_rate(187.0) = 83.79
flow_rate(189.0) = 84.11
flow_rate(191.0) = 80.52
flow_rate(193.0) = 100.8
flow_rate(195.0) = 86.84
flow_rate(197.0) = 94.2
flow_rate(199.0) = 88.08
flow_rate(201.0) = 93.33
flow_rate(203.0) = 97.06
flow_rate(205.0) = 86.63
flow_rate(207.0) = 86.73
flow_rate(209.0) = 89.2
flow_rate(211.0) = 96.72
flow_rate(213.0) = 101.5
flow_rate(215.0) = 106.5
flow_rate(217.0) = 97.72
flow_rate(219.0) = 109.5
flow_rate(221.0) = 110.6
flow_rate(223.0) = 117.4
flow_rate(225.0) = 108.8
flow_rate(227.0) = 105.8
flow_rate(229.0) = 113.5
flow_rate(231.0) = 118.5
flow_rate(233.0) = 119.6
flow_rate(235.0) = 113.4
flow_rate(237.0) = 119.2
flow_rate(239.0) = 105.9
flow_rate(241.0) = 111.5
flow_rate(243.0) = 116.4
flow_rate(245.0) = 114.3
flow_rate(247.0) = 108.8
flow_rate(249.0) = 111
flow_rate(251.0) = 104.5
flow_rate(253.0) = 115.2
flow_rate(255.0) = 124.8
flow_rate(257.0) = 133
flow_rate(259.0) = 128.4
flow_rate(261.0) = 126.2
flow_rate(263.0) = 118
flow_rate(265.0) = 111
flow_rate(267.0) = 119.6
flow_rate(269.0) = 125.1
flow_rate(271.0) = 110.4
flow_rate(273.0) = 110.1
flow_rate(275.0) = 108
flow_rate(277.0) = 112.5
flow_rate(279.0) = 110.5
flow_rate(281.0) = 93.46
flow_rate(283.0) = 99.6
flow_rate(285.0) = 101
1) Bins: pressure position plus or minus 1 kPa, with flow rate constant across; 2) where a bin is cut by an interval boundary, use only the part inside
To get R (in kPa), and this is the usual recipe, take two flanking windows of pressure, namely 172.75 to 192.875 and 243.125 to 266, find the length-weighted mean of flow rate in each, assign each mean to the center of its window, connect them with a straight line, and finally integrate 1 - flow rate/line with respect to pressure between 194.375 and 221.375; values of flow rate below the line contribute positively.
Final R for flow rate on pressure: 0.95 kPa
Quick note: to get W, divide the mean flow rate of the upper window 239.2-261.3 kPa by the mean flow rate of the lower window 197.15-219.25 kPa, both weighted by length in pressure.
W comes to 1.2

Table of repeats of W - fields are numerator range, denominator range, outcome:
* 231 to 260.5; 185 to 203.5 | 1.30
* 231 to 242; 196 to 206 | 1.24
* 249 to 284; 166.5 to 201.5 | 1.28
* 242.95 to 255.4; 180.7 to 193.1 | 1.30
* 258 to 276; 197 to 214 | 1.27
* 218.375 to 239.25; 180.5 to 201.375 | 1.28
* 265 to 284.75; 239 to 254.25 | 0.98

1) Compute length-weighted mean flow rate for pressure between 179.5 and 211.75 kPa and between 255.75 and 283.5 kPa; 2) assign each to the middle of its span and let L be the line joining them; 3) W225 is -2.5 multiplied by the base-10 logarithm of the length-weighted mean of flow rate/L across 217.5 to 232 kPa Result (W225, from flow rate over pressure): -0.12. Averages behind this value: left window 89.6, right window 115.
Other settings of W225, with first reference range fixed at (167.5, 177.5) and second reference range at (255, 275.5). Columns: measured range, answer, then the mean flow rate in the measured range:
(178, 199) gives 0.10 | 88.3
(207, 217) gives 0.07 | 97.2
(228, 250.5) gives -0.02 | 114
